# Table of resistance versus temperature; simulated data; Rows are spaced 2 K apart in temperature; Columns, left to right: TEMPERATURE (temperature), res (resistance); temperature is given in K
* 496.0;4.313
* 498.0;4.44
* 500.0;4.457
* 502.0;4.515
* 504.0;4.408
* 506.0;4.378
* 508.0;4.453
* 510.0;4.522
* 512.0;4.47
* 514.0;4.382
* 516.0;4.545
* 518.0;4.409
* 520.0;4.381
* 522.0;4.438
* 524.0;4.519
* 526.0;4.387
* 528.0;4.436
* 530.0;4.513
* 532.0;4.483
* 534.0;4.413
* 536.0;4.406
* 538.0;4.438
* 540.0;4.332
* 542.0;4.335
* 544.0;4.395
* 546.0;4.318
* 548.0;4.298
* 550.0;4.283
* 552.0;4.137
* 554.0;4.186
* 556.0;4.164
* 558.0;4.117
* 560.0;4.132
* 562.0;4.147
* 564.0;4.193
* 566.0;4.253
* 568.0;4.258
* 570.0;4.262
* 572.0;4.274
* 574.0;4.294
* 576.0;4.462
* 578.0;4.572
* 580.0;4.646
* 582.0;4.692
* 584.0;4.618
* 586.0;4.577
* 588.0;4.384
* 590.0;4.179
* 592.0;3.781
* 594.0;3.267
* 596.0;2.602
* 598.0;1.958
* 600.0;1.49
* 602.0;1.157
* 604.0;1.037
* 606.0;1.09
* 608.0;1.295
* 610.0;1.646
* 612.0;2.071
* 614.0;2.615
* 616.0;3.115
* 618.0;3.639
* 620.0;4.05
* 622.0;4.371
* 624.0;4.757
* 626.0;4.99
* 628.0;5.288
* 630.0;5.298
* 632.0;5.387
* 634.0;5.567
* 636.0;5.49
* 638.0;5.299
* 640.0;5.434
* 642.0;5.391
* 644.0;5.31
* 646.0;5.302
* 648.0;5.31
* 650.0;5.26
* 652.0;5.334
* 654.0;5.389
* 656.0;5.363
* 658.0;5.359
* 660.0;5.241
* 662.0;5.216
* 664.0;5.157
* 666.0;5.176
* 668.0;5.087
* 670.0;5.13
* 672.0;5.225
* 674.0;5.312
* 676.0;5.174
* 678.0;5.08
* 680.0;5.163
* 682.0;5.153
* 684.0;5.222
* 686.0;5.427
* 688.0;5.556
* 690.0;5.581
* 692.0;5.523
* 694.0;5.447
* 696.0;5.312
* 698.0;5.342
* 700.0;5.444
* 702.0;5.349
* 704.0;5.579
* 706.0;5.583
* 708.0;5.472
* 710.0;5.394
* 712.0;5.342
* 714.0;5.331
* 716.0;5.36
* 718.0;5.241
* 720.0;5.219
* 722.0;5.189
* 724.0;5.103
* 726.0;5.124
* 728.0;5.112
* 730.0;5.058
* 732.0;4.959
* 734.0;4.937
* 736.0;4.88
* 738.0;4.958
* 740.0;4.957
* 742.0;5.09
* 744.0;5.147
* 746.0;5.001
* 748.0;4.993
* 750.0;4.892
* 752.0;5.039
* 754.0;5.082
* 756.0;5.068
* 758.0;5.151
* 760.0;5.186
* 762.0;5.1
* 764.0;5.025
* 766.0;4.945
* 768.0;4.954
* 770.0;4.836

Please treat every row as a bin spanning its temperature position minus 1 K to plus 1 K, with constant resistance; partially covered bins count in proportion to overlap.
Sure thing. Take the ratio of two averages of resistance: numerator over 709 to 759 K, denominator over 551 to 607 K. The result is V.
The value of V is 1.39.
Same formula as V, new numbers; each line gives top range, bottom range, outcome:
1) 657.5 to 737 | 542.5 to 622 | 1.47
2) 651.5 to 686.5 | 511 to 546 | 1.18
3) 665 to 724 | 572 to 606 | 1.55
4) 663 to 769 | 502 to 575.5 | 1.20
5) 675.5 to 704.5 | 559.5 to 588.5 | 1.22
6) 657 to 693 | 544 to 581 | 1.23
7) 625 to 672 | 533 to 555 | 1.22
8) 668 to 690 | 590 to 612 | 2.57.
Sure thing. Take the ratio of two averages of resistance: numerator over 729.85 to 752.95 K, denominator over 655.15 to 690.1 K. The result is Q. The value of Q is 0.95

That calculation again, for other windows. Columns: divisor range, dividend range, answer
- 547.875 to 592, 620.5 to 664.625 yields 1.21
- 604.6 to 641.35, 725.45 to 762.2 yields 1.28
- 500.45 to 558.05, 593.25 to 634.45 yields 0.72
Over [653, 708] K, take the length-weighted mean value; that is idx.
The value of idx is 5.32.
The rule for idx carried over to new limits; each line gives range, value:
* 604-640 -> 3.84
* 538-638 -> 3.87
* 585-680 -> 4.26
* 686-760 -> 5.22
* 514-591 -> 4.37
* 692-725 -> 5.36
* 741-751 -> 5.02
